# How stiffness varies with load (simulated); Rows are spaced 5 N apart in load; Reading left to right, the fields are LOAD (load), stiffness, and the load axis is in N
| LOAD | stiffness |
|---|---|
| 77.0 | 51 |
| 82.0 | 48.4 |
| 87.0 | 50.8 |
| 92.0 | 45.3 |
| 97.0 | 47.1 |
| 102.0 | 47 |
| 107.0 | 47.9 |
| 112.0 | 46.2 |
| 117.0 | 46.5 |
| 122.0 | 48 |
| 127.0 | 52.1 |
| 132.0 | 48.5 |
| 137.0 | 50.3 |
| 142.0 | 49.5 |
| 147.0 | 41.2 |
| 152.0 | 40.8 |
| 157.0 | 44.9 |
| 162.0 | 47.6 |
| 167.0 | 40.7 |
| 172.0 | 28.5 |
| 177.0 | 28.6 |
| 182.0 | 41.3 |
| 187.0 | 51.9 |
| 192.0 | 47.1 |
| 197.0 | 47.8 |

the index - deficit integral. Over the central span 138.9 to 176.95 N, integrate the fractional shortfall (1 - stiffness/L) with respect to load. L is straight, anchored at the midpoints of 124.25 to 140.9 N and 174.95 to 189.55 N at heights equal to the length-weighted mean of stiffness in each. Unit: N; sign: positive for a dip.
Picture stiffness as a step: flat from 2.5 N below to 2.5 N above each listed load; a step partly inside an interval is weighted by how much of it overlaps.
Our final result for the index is 3.7 N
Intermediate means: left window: 50.2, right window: 41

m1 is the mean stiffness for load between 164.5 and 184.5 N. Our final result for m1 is 34.8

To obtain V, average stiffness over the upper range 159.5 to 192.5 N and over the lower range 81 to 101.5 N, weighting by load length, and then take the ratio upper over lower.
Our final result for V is 0.85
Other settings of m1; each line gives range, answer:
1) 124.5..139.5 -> 50.3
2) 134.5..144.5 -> 49.9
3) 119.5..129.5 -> 50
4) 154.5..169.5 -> 44.4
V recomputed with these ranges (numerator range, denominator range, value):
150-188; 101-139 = 0.83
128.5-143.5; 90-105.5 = 1.06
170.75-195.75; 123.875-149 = 0.83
